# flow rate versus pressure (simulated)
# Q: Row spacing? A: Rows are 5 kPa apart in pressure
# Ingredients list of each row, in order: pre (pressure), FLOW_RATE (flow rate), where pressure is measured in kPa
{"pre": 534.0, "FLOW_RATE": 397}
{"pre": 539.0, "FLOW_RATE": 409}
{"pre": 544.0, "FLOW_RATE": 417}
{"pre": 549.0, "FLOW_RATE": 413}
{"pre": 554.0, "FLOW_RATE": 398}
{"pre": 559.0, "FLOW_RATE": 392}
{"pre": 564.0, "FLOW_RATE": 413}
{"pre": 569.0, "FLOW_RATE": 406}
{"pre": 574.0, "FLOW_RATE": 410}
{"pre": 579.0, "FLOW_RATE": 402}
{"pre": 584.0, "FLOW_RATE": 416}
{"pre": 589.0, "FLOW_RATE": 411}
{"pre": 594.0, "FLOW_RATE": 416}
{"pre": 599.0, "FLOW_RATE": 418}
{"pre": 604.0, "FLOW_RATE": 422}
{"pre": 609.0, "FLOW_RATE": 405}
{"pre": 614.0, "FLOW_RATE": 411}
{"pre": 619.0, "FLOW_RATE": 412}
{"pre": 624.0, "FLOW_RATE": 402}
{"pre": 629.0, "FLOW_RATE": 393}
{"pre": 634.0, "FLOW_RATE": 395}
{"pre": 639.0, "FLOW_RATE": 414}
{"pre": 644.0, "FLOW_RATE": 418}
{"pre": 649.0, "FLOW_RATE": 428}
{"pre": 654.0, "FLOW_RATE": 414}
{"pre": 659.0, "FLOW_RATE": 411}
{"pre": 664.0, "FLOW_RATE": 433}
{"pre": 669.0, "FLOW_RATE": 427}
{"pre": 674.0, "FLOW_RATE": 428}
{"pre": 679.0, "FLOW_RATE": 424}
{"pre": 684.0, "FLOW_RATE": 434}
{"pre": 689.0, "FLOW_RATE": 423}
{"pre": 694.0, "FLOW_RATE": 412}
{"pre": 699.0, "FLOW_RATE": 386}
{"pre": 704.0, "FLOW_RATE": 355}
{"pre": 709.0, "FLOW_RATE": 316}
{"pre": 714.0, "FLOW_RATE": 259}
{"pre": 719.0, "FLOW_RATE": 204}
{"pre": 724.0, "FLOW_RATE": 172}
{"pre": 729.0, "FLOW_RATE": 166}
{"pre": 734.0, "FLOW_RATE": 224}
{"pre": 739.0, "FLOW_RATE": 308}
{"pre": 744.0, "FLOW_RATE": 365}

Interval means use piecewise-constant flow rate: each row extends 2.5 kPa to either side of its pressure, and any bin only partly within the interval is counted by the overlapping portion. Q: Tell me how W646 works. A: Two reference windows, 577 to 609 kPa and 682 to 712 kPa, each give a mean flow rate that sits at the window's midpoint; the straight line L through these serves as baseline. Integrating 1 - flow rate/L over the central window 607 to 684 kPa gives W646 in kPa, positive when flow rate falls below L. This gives -3.1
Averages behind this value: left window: 414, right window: 385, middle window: 415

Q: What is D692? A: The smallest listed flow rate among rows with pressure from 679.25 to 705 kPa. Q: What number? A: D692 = 355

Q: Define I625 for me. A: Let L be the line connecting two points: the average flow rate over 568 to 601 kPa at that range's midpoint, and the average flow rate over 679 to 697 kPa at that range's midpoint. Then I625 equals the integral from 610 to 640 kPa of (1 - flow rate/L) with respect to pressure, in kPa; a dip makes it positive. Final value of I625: 0.83 kPa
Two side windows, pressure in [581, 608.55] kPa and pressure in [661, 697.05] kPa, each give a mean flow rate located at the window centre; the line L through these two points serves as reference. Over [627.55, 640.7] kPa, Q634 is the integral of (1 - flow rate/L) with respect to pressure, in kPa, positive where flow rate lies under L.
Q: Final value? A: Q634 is 0.6 kPa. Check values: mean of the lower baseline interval 415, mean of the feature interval 400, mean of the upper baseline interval 425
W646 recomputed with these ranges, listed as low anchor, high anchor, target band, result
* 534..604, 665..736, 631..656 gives -3.2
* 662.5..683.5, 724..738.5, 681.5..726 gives -1.9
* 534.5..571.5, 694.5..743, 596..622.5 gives -3.8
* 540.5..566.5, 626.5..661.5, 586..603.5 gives -0.3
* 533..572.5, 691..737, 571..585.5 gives -0.9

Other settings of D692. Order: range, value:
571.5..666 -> 393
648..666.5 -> 411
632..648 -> 395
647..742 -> 166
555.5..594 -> 392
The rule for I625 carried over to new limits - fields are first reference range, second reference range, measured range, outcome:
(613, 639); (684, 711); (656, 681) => -2.1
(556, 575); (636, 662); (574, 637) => 0.3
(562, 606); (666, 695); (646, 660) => 0.1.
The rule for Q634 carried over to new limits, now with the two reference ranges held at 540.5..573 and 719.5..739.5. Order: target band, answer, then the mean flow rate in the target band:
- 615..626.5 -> -2.6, 408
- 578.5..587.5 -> -0.8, 411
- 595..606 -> -1.9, 419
